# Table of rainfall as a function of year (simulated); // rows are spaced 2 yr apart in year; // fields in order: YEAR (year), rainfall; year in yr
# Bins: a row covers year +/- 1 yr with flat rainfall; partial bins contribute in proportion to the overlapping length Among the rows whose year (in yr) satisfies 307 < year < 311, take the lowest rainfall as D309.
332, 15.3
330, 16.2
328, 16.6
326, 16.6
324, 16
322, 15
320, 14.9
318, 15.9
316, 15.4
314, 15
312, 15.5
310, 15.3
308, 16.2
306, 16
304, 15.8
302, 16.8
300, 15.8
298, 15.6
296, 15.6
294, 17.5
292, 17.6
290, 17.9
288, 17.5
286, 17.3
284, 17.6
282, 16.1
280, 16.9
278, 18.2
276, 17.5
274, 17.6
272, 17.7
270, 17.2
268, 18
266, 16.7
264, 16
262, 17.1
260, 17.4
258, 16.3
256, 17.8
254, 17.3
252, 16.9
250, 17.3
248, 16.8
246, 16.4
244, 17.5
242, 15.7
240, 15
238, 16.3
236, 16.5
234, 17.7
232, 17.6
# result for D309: 15.3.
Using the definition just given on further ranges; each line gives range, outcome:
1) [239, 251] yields 15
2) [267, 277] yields 17.2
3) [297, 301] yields 15.6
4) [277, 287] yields 16.1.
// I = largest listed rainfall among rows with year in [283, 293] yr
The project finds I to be 17.9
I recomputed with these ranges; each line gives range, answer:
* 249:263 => 17.8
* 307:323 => 16.2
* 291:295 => 17.6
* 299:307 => 16.8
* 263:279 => 18.2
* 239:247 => 17.5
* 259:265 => 17.4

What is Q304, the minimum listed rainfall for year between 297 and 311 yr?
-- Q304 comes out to 15.3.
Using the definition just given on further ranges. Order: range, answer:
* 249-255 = 16.9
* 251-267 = 16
